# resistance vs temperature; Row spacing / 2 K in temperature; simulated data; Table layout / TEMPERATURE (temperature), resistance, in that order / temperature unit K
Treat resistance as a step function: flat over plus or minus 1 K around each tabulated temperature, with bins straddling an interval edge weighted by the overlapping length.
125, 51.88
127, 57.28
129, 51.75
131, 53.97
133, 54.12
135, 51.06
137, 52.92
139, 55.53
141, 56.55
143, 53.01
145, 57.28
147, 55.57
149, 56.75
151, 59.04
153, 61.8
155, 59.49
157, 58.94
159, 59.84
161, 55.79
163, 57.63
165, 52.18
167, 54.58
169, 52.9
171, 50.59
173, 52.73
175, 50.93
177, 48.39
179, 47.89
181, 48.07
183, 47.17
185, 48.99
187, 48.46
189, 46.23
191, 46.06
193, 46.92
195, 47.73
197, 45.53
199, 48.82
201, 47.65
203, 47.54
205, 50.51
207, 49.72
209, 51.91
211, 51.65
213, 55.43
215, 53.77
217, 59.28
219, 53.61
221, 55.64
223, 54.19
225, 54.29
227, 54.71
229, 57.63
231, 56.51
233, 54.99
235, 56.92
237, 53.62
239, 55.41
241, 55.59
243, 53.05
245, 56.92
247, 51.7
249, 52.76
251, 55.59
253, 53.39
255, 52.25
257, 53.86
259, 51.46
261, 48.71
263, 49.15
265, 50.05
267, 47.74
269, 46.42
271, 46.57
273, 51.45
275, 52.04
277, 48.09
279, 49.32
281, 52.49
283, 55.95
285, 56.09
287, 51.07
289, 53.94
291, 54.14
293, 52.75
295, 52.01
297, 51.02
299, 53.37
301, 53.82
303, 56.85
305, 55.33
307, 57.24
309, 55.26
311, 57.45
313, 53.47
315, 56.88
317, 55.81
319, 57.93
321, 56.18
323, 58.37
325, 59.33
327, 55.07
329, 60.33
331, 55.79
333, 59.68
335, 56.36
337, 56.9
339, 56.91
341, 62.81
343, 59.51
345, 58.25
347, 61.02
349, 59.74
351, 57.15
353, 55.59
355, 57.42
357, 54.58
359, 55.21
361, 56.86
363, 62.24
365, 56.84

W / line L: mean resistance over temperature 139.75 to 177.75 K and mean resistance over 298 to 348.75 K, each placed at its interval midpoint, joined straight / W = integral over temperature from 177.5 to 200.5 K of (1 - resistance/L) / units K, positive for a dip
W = 3.4 K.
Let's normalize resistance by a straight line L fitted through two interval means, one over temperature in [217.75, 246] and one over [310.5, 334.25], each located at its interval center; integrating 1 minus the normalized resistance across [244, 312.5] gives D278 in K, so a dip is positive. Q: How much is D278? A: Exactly 4.5 K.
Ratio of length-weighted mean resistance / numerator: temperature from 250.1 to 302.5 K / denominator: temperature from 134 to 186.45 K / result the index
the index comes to 0.96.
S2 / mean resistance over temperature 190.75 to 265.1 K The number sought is 52.6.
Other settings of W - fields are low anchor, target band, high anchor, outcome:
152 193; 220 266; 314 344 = 0.8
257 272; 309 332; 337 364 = -0.8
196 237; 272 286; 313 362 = 0.8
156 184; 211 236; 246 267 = -1.6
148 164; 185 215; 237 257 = 3.9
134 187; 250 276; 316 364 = 2.6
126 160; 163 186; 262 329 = 2.0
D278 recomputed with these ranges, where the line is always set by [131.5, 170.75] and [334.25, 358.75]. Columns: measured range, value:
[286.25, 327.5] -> 1.7 K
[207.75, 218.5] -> 0.4 K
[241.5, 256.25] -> 0.8 K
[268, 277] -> 1.3 K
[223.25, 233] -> 0.2 K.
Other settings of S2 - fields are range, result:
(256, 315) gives 52.4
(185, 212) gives 48.4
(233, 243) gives 55.1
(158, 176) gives 54.1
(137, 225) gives 52.6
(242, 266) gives 52.4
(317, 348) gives 58.2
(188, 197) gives 46.6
